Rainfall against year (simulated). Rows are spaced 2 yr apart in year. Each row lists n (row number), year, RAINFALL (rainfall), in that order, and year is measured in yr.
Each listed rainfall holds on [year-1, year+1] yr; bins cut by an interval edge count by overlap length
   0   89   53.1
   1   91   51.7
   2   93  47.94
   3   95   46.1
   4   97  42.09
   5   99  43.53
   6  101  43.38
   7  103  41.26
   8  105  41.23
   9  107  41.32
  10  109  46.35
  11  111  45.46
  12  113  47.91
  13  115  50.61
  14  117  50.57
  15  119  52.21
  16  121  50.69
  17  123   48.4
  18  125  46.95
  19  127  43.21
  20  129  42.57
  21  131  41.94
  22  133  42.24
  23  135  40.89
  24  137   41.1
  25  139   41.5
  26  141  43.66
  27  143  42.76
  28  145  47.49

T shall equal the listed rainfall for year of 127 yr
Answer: 43.21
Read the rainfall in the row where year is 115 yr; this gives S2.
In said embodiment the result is 50.61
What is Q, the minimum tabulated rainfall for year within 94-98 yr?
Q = 42.09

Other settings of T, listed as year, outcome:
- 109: 46.35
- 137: 41.1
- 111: 45.46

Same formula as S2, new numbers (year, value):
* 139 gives 41.5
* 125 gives 46.95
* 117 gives 50.57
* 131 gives 41.94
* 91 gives 51.7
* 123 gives 48.4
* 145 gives 47.49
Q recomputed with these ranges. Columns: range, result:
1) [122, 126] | 46.95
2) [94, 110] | 41.23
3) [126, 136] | 40.89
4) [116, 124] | 48.4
